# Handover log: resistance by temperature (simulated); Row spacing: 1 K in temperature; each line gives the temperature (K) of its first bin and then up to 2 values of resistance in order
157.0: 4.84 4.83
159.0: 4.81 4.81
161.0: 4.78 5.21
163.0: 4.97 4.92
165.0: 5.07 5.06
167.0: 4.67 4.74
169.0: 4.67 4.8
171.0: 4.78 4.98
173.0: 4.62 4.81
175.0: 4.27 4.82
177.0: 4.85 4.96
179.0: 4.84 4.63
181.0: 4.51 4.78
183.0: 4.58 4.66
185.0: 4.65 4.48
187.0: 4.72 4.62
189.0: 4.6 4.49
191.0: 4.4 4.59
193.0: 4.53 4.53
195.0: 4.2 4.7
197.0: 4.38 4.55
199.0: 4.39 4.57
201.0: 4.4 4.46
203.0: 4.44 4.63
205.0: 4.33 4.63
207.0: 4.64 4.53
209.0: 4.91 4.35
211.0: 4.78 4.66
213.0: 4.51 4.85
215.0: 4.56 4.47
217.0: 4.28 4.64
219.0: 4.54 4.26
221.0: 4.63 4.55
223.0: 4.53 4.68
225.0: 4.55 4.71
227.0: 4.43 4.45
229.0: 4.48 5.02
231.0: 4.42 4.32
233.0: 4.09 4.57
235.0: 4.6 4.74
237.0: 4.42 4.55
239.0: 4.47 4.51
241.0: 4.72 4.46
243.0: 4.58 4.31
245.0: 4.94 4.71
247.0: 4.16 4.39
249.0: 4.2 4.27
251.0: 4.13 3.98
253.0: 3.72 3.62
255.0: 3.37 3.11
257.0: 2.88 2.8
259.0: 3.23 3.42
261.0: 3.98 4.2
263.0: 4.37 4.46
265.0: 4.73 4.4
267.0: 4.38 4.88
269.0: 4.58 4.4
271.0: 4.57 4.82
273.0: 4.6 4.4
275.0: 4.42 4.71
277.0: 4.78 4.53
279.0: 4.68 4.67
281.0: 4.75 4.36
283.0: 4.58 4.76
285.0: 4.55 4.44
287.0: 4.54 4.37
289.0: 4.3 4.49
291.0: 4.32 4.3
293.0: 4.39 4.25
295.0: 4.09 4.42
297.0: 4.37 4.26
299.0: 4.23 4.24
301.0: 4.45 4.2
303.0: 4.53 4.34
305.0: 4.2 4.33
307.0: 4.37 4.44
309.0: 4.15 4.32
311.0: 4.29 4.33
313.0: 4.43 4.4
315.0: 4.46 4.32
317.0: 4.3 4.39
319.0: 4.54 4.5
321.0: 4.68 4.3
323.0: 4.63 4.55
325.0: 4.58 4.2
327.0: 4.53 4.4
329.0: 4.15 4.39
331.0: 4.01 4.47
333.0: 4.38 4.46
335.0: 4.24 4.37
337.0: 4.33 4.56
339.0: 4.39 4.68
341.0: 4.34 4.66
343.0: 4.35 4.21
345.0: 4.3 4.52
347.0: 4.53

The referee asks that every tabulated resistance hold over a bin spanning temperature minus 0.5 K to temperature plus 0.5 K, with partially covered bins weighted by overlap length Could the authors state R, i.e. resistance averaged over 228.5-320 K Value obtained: 4.34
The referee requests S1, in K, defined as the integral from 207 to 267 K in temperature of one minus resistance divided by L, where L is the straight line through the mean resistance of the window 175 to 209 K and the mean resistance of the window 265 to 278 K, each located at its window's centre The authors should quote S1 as 3.3 K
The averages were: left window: 4.58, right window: 4.58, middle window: 4.33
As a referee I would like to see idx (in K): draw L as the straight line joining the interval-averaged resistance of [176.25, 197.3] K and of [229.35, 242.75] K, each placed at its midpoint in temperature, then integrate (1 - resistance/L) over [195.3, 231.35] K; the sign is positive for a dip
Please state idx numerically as 0.1 K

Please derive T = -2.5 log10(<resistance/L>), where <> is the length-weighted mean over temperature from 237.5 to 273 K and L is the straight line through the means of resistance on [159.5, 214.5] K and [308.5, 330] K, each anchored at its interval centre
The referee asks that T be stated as 0.085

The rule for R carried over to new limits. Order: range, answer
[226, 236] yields 4.51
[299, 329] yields 4.39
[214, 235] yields 4.52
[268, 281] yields 4.61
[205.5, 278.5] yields 4.38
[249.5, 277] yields 4.1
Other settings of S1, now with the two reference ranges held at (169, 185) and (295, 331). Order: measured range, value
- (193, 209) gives 0.53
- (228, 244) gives 0.17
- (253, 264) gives 2.34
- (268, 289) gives -0.56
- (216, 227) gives 0.18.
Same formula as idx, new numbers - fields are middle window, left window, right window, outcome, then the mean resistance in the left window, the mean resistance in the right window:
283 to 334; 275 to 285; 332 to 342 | 1.7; 4.63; 4.43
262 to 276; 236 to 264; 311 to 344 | -1.3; 4.08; 4.41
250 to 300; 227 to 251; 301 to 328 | 2.1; 4.49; 4.4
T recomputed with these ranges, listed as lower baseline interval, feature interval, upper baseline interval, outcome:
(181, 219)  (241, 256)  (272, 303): 0.079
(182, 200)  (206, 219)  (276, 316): -0.020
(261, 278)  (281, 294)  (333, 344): 0.011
